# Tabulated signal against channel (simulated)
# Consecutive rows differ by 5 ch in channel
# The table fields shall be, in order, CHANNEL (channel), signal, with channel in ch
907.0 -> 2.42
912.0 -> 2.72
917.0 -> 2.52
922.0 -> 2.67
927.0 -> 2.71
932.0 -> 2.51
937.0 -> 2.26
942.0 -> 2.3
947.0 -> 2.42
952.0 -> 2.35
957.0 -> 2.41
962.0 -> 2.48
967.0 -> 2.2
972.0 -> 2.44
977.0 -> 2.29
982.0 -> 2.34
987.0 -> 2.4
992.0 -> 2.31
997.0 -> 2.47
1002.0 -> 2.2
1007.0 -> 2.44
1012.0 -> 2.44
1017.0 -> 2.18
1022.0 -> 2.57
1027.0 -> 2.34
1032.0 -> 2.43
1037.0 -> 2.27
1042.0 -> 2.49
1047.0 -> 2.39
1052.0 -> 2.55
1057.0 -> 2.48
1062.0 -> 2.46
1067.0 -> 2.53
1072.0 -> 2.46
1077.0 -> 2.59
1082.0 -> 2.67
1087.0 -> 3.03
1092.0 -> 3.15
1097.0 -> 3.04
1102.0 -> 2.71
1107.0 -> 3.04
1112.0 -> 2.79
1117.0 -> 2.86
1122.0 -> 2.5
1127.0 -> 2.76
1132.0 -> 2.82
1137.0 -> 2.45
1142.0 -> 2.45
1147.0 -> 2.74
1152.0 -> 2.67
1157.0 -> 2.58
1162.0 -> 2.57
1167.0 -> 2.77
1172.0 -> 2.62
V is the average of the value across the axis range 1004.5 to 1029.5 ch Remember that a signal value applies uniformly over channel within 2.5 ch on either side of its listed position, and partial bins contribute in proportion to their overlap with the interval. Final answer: 2.39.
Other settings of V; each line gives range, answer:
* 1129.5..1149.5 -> 2.62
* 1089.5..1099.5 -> 3.09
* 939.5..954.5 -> 2.36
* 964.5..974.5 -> 2.32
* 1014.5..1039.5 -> 2.36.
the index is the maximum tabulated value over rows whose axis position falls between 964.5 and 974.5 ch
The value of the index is 2.44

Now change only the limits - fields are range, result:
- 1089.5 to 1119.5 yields 3.15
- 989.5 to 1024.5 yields 2.57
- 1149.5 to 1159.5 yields 2.67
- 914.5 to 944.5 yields 2.71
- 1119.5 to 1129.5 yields 2.76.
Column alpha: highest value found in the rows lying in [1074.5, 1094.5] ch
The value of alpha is 3.15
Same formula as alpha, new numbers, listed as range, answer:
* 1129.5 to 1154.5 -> 2.82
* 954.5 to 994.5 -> 2.48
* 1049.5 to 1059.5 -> 2.55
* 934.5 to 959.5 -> 2.42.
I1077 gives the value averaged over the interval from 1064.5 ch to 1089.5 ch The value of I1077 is 2.66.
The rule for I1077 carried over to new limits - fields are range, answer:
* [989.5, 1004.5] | 2.33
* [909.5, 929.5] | 2.65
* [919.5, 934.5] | 2.63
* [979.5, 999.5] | 2.38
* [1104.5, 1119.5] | 2.9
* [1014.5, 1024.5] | 2.38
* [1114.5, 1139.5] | 2.68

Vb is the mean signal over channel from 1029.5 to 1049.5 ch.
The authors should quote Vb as 2.4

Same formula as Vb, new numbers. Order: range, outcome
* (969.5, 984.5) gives 2.36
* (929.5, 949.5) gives 2.37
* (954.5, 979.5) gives 2.36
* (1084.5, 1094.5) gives 3.09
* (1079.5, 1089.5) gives 2.85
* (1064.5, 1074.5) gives 2.5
